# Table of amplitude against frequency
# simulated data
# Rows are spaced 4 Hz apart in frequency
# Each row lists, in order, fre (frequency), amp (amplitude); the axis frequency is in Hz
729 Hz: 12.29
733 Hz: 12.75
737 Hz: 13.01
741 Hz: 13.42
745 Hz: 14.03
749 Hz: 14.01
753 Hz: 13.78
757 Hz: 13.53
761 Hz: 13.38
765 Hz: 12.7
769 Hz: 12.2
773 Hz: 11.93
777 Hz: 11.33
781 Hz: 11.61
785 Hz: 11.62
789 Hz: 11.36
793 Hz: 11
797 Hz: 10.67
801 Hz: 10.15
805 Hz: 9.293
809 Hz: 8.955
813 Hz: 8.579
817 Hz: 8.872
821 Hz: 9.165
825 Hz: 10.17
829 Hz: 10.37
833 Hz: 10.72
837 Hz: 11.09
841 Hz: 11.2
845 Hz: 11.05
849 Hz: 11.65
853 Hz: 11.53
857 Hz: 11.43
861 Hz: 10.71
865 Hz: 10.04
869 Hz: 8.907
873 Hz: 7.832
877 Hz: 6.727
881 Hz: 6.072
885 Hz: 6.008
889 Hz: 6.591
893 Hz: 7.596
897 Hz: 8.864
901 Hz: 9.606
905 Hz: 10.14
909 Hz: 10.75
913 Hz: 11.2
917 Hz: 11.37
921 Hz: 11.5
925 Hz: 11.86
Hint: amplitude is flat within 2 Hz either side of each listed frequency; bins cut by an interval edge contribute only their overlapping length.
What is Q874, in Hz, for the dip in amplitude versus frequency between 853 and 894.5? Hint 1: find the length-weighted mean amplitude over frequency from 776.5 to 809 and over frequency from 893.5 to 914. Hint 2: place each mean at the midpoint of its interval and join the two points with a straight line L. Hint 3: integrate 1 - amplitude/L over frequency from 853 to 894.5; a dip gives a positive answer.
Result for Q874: 7.2 Hz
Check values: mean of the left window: 10.7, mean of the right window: 9.87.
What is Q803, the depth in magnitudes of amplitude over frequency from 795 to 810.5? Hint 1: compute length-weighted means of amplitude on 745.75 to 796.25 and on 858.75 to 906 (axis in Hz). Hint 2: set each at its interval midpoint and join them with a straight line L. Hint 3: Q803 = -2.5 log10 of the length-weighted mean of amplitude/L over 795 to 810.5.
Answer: 0.15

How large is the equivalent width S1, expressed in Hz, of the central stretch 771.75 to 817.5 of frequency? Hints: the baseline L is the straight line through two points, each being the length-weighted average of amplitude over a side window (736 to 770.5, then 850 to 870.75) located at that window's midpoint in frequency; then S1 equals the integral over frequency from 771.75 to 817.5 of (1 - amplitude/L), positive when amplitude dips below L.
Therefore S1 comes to 6.9 Hz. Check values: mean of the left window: 13.4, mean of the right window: 10.6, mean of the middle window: 10.5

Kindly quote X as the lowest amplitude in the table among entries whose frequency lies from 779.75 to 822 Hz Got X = 8.579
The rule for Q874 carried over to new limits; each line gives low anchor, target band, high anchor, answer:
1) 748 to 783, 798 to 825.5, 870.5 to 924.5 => 4.93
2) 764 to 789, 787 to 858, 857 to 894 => -3.02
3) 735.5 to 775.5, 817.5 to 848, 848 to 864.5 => 3.01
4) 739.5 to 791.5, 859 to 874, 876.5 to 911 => -0.66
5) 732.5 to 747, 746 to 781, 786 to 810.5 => -1.96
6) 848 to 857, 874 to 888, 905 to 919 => 6.05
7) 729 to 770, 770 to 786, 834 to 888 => 0.84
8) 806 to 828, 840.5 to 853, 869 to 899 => -4.55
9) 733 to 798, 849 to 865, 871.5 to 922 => -2.01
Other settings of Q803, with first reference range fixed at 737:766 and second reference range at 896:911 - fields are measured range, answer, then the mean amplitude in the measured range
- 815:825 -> 0.27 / 9.25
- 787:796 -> 0.13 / 11.1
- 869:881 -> 0.40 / 7.35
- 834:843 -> 0.04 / 11.1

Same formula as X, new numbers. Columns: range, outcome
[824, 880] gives 6.727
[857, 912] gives 6.008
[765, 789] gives 11.33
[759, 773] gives 11.93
